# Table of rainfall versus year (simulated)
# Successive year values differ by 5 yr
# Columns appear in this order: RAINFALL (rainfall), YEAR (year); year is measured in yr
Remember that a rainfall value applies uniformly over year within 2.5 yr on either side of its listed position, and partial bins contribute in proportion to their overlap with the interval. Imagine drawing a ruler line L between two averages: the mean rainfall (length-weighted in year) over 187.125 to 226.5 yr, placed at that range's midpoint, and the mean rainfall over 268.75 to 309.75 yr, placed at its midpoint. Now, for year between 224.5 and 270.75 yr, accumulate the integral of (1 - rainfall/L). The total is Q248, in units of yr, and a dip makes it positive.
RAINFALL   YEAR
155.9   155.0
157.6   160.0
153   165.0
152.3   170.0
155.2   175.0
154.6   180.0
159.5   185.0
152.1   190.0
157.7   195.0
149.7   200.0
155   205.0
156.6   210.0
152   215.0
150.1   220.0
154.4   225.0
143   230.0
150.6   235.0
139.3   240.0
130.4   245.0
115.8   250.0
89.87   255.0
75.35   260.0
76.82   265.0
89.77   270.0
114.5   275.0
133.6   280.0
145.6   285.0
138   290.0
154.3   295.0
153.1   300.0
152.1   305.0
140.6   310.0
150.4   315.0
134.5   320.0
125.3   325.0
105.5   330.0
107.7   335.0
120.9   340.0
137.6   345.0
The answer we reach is 9.5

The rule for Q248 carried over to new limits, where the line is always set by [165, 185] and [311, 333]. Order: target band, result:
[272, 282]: 1.10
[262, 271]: 3.70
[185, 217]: -0.90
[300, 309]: -1.24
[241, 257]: 3.01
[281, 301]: -1.75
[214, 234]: -0.50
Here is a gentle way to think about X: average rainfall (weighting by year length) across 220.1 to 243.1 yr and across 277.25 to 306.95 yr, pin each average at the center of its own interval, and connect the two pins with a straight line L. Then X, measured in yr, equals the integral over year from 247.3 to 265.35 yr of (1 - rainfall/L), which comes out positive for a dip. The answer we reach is 6.8 yr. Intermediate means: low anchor 147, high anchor 146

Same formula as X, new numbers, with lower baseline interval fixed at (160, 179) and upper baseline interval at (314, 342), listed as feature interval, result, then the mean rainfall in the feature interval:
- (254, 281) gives 7.9 yr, 95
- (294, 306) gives -2.3 yr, 153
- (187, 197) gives -0.4 yr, 155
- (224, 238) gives -0.6 yr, 148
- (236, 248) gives 0.3 yr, 136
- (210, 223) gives -0.7 yr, 152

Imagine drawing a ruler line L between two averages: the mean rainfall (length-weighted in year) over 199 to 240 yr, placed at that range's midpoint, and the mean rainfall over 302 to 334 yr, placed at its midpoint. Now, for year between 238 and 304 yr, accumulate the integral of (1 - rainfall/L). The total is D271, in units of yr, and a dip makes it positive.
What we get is 9.8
